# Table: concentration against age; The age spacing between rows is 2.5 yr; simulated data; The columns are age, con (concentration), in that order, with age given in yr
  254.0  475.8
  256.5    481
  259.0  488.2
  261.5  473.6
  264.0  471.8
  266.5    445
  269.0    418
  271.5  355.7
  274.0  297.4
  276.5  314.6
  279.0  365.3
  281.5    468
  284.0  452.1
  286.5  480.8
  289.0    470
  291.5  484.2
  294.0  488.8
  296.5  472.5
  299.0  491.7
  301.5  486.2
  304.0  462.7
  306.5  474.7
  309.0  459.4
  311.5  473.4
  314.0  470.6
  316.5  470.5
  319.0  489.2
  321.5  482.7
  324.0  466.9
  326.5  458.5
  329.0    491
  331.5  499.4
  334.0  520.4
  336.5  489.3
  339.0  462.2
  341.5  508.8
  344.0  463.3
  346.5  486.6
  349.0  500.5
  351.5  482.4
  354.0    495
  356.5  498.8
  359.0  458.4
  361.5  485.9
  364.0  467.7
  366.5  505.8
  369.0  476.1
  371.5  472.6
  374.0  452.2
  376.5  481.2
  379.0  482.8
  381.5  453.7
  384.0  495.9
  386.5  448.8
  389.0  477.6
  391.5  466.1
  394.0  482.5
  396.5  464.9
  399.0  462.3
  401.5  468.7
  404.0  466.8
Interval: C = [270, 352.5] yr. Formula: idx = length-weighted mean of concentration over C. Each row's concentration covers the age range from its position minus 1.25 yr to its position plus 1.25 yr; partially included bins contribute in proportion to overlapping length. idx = 462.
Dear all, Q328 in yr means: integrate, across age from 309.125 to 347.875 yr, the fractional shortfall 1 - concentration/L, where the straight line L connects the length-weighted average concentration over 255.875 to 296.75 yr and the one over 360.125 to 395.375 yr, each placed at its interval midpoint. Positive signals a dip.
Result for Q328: -2.2 yr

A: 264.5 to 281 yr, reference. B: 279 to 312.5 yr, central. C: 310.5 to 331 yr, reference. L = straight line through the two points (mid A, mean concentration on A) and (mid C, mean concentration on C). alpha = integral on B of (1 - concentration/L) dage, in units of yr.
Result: -3.72 yr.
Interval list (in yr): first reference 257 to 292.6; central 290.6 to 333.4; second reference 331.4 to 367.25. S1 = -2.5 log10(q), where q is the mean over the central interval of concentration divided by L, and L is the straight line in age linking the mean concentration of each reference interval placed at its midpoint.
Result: -0.05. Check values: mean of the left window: 428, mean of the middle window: 478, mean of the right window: 488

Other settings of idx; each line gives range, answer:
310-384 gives 481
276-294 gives 442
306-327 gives 472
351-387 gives 478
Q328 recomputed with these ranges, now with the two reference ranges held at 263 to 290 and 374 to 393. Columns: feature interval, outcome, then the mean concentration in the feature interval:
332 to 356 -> -2.21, 490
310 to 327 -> -1.51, 474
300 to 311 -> -1.13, 471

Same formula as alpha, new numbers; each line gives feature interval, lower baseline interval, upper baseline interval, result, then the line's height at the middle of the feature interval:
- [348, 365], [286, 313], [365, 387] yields -0.31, 476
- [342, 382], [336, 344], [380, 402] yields -0.25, 477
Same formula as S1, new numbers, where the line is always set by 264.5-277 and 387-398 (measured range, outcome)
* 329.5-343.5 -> -0.16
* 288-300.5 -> -0.22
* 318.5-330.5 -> -0.15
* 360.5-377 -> -0.06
